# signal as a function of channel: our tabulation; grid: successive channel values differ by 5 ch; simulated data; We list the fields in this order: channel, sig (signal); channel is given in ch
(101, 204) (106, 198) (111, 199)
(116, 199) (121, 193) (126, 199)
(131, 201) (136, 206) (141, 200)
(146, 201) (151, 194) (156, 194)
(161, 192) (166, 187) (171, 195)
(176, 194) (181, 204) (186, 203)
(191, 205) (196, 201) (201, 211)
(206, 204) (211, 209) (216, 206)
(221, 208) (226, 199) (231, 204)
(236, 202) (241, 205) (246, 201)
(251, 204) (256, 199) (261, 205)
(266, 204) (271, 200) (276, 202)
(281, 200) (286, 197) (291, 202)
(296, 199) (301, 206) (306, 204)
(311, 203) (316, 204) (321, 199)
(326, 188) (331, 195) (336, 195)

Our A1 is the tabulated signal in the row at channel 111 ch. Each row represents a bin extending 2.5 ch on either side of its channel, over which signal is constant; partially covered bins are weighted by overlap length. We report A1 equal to 199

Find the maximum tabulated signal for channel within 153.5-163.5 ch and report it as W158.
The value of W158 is 194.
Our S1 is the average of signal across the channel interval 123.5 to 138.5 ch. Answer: 202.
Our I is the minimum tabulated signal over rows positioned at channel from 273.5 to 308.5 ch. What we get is 197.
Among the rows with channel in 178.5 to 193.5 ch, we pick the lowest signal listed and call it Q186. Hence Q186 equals 203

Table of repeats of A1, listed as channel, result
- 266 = 204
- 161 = 192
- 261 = 205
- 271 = 200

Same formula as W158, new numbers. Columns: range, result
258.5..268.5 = 205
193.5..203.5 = 211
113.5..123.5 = 199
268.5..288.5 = 202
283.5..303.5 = 206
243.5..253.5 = 204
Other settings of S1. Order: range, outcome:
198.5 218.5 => 208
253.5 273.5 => 202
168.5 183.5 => 198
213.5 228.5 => 204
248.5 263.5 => 203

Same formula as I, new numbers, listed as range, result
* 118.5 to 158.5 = 193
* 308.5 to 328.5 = 188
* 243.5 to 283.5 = 199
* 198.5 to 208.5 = 204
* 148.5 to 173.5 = 187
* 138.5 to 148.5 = 200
